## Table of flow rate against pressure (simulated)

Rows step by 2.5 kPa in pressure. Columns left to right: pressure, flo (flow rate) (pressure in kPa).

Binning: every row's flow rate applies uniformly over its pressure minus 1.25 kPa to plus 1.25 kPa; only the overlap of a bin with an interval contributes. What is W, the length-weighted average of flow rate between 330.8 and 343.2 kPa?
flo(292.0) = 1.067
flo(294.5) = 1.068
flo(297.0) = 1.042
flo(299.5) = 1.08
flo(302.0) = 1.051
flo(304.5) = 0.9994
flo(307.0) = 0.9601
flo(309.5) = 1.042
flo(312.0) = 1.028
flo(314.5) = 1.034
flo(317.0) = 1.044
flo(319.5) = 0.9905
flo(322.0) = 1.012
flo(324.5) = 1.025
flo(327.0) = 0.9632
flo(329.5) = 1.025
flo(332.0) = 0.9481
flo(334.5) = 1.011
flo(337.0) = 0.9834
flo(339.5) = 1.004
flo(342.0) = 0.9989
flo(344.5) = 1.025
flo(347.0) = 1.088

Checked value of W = 0.989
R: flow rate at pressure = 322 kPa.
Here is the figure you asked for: 1.012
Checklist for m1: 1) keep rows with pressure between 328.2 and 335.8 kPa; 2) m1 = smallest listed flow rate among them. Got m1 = 0.9481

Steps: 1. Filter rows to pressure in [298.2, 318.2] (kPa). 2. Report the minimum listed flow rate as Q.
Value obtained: 0.9601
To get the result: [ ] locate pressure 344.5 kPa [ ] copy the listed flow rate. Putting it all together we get 1.025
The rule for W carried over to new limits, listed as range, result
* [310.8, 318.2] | 1.04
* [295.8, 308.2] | 1.03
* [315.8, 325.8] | 1.02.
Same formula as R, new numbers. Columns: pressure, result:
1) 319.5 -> 0.9905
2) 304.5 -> 0.9994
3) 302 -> 1.051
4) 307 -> 0.9601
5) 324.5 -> 1.025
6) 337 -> 0.9834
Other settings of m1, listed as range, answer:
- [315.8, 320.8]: 0.9905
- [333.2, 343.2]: 0.9834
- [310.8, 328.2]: 0.9632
